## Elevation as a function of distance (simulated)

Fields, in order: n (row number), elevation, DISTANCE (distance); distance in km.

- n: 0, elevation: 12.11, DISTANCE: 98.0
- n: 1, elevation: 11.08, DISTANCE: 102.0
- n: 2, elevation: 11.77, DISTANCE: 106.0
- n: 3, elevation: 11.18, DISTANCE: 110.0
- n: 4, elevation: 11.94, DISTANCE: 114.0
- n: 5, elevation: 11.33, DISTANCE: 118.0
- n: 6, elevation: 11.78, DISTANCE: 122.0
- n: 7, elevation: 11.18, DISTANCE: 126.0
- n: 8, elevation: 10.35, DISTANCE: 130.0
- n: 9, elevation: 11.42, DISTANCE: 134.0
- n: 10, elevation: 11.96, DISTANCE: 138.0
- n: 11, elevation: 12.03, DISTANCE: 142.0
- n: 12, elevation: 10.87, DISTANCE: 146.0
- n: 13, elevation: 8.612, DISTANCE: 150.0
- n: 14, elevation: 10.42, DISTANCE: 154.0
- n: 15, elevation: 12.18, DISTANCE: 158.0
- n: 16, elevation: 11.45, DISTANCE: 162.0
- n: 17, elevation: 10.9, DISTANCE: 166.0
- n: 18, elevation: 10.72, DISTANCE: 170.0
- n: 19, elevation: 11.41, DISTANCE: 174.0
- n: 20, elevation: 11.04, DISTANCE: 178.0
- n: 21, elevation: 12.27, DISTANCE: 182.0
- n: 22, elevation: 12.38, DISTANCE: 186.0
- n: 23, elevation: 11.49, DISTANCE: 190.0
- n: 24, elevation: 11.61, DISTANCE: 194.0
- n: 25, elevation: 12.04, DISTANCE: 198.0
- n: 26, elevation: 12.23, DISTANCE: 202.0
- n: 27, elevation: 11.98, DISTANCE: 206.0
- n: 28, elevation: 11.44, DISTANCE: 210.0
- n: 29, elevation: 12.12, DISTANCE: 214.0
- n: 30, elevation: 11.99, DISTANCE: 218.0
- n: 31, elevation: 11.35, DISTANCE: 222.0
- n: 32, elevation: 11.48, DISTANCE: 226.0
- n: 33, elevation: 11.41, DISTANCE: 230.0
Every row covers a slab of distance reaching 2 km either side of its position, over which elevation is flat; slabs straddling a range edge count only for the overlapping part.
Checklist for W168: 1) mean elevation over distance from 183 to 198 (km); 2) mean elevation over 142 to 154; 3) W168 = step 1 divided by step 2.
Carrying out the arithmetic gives 1.2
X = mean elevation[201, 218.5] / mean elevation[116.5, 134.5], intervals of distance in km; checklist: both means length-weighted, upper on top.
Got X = 1.1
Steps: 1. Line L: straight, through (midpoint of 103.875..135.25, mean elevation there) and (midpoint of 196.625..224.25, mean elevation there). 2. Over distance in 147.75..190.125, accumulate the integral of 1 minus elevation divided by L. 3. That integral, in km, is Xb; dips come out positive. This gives 1.8 km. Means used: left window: 11.4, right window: 11.9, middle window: 11.2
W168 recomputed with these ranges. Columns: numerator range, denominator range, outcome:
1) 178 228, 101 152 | 1.06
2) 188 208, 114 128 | 1.03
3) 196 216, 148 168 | 1.12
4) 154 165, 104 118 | 0.99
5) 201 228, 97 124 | 1.02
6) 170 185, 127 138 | 1.04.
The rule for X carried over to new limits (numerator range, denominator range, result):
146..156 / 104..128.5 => 0.85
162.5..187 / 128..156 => 1.06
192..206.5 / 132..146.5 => 1.03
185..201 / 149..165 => 1.10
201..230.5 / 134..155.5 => 1.08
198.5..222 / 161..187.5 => 1.04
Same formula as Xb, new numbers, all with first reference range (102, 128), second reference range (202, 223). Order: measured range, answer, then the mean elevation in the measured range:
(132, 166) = 1.5 km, 11.1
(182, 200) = -0.2 km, 11.9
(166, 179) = 0.7 km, 11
